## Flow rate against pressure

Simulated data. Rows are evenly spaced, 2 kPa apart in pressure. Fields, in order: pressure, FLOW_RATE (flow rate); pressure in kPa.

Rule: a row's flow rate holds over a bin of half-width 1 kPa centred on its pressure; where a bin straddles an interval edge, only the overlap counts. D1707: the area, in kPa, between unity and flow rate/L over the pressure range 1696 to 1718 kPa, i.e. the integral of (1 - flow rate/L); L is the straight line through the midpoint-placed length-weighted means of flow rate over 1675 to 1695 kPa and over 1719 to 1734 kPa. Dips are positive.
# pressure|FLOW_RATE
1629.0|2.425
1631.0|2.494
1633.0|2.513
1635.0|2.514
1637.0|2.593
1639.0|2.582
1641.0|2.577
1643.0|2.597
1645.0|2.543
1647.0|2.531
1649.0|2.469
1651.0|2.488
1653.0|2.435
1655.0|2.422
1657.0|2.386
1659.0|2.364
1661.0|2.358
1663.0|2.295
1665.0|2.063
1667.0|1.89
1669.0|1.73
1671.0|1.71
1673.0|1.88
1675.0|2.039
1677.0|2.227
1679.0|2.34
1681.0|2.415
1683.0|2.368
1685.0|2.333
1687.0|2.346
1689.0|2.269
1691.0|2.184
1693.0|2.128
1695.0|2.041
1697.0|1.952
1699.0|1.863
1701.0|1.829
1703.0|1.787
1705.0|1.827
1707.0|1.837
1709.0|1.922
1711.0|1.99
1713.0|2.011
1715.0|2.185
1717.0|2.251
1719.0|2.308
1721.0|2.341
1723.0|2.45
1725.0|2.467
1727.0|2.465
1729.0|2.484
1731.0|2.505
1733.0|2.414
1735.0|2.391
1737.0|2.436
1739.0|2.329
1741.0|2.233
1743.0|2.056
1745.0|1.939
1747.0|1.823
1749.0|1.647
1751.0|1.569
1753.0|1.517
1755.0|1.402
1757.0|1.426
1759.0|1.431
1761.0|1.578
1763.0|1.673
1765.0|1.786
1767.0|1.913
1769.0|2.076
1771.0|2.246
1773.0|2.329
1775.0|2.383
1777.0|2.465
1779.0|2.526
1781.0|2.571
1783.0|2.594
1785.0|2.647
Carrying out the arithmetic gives 3.8 kPa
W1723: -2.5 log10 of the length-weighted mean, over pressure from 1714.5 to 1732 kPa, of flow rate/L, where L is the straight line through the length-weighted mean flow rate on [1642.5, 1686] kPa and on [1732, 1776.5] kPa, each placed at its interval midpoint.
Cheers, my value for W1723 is -0.17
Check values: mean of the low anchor 2.26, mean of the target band 2.39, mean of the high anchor 1.94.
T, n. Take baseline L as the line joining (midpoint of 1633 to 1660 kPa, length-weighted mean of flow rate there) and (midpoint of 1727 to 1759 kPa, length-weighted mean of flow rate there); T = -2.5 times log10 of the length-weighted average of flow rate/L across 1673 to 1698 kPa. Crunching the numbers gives 0.05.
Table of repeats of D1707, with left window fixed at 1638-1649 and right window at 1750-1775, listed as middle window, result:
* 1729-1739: -2.40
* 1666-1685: 2.11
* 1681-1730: -0.37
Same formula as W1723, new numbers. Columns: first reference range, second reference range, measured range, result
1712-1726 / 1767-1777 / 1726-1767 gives 0.16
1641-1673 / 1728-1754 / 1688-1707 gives 0.11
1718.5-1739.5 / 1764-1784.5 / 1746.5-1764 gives 0.45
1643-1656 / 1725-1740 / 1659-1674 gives 0.23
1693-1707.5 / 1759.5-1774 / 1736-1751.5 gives -0.06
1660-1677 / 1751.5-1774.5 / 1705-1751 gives -0.17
